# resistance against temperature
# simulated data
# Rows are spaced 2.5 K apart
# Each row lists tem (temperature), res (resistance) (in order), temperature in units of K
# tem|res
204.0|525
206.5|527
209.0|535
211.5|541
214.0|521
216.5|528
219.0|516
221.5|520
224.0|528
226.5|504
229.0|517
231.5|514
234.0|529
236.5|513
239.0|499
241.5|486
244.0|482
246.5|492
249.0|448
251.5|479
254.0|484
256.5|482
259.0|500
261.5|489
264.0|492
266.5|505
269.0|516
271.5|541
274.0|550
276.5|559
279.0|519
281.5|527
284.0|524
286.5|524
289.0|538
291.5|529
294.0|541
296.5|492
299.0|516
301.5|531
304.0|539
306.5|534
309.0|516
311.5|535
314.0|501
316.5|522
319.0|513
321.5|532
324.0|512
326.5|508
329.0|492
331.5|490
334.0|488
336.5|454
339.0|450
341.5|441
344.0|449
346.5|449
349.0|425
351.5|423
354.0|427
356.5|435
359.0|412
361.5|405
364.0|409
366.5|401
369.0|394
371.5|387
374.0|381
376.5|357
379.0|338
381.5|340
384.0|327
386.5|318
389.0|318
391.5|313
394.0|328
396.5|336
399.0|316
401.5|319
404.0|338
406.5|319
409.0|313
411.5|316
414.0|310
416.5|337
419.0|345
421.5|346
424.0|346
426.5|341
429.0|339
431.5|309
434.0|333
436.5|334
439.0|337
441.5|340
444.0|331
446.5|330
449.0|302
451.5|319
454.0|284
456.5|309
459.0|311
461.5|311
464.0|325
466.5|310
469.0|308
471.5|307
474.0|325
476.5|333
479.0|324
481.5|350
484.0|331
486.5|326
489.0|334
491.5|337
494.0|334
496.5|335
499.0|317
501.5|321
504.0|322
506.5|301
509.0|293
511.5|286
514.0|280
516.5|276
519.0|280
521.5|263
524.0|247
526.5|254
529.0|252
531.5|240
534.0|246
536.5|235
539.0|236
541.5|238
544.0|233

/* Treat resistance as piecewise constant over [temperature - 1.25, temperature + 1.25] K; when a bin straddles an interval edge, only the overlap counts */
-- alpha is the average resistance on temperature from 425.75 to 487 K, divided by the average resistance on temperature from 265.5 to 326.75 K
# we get 0.61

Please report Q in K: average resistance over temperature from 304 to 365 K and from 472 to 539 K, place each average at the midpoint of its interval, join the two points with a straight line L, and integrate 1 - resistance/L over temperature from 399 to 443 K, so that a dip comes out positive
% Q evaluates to 6.1 K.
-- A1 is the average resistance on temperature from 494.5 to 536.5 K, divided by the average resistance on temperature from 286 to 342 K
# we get 0.55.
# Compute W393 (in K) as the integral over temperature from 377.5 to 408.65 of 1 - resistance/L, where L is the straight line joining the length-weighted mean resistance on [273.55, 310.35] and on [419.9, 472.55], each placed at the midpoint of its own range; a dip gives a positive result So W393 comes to 5.4 K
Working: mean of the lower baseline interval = 529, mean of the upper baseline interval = 323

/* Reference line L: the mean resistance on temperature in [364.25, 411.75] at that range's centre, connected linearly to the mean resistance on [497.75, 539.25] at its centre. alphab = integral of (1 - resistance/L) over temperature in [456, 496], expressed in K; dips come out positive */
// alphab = -3.76 K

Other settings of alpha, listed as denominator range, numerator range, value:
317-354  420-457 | 0.69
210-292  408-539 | 0.60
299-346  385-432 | 0.65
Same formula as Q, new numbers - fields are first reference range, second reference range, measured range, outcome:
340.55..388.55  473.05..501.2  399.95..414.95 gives 2.13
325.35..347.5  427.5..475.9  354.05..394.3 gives 4.97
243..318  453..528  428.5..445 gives 1.32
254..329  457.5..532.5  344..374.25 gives 2.24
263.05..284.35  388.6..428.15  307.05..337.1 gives -3.42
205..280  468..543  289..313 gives -3.32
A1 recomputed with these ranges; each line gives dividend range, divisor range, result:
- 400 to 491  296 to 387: 0.72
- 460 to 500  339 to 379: 0.79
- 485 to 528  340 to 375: 0.72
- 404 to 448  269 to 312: 0.62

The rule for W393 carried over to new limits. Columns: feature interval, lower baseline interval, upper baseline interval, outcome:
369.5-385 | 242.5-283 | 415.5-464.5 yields 1.3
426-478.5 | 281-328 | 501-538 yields 4.4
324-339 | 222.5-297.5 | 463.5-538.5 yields -1.3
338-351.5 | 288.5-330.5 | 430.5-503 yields 1.0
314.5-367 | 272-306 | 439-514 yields 1.4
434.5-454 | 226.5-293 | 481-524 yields 1.7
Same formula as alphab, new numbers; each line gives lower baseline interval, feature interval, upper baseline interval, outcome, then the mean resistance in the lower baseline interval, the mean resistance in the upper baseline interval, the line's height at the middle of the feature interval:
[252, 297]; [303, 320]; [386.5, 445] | -2.00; 517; 329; 468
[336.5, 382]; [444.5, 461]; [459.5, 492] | 1.49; 409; 324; 341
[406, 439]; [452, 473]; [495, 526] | 0.30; 330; 293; 313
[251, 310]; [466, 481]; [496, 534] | 0.18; 518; 282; 324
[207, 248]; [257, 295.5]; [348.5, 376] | -3.87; 514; 407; 475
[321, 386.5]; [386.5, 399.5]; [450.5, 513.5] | 2.31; 425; 318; 392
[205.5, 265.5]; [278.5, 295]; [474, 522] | -2.16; 505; 314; 468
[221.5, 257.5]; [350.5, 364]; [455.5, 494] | -0.29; 498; 323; 410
